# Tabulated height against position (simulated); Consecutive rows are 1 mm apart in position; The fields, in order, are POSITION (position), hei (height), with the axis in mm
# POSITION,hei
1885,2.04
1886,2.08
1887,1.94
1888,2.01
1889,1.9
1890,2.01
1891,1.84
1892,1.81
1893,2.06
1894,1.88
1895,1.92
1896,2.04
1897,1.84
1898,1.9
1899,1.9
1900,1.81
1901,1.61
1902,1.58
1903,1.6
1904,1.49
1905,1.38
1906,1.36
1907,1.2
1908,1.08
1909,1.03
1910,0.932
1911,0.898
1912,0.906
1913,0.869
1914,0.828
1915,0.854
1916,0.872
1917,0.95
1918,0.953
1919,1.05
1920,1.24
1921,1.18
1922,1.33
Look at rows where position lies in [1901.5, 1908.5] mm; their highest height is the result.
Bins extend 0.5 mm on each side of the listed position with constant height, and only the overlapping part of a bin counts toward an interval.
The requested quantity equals 1.6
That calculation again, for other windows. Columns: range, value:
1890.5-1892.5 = 1.84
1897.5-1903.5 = 1.9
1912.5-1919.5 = 1.05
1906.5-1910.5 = 1.2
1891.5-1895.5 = 2.06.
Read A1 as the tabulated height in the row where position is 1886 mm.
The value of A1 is 2.08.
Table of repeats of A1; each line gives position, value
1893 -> 2.06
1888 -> 2.01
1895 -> 1.92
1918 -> 0.953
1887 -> 1.94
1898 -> 1.9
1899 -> 1.9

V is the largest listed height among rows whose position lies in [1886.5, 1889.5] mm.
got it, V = 2.01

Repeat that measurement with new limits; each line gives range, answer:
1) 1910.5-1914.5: 0.906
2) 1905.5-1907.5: 1.36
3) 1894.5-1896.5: 2.04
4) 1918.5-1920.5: 1.24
